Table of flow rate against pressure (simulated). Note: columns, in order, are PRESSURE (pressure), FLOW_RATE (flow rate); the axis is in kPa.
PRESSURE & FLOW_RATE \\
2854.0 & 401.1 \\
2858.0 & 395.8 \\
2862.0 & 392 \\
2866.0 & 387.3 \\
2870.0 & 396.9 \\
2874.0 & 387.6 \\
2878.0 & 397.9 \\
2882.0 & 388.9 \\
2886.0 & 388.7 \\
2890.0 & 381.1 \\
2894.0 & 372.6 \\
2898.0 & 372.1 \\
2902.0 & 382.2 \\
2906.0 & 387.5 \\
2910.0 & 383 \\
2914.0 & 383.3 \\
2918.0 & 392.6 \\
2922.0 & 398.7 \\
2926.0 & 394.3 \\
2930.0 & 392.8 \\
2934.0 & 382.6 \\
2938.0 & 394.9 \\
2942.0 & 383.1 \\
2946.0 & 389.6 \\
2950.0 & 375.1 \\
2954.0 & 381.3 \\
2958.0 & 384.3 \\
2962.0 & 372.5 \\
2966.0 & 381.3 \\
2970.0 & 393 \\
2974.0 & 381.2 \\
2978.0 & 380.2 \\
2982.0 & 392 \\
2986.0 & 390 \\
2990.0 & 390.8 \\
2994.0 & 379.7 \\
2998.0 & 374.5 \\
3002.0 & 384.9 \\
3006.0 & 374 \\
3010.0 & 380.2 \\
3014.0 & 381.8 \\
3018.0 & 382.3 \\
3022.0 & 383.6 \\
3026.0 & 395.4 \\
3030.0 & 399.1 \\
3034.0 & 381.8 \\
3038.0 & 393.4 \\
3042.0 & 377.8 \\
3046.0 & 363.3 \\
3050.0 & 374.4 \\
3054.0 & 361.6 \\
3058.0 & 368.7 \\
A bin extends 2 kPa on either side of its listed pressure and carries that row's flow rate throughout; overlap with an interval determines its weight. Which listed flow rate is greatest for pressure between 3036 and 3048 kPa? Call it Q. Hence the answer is 393.4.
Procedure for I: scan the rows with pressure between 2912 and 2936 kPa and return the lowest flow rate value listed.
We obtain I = 382.6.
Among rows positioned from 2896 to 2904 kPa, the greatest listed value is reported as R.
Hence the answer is 382.2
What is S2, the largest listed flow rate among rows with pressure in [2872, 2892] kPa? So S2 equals 397.9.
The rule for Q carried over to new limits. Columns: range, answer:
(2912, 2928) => 398.7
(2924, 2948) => 394.9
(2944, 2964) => 389.6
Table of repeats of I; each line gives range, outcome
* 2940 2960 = 375.1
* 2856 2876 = 387.3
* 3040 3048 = 363.3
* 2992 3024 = 374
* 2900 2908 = 382.2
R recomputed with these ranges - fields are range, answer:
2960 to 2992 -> 393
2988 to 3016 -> 390.8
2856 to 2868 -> 395.8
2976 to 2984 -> 392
